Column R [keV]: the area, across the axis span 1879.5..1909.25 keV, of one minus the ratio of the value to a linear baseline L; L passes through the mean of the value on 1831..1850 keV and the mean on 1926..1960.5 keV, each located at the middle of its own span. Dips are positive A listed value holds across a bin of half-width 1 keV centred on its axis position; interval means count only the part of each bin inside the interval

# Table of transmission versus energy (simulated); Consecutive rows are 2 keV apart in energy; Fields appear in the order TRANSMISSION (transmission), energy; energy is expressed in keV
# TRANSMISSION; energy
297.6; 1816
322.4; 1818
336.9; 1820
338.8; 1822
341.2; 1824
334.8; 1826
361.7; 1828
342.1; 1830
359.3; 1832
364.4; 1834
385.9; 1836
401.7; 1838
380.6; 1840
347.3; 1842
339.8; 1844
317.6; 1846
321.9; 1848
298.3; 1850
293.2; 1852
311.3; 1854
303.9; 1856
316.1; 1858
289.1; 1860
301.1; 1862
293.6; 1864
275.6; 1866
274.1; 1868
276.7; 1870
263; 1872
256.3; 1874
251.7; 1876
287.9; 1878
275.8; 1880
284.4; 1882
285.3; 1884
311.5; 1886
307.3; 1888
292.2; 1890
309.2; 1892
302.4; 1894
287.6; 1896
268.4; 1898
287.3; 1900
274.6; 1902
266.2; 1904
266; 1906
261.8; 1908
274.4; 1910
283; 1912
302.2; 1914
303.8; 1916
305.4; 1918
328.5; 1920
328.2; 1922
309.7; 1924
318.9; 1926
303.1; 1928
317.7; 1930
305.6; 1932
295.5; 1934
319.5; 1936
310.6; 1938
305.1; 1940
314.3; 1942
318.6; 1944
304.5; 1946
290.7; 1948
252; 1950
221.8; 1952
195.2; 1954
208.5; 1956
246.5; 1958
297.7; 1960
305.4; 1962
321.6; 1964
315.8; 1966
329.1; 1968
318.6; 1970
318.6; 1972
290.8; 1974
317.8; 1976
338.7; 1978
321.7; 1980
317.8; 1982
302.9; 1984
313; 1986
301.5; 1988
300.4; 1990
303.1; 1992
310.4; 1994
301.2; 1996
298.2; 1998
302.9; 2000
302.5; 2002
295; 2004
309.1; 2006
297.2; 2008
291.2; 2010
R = 3.0 keV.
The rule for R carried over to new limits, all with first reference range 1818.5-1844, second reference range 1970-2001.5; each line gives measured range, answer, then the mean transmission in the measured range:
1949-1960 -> 3.02 keV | 231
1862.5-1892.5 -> 5.21 keV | 283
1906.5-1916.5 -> 1.47 keV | 283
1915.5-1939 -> 1.07 keV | 312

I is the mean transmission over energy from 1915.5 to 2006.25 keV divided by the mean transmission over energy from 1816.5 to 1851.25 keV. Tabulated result 0.87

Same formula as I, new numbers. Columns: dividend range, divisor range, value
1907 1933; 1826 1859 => 0.89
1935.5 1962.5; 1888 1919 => 0.97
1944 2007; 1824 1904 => 0.96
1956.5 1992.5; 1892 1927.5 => 1.05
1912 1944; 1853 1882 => 1.09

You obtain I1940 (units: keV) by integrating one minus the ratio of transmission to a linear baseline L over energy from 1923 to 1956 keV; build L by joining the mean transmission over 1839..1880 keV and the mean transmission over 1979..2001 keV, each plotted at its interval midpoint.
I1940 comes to 1.5 keV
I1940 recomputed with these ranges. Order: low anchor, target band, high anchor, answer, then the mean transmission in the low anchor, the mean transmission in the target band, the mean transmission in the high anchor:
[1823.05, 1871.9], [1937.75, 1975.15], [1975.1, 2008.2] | 3.0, 325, 287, 308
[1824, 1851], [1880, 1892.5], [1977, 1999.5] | 1.5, 350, 296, 310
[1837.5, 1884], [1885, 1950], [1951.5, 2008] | 0.2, 301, 298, 297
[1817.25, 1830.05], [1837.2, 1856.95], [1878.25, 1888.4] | -0.6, 340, 331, 292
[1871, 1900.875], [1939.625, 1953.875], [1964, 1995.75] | 1.1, 285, 280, 313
